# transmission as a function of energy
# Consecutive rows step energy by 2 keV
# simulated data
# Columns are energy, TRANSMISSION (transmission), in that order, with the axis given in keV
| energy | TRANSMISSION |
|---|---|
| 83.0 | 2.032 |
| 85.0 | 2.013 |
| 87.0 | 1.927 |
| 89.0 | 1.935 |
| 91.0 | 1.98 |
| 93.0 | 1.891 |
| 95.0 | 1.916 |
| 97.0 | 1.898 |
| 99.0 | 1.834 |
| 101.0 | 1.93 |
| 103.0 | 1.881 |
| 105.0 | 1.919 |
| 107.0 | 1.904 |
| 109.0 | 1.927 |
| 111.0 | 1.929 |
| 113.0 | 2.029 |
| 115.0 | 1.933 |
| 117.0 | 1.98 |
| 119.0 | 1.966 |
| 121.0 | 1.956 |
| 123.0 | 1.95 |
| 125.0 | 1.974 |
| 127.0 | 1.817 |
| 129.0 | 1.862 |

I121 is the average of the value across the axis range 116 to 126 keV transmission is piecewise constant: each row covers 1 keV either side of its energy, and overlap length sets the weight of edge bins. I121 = 1.97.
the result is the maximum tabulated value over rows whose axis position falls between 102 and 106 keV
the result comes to 1.919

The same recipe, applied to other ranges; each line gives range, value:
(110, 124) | 2.029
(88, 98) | 1.98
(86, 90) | 1.935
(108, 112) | 1.929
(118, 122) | 1.966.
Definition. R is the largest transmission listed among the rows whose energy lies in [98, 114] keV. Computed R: 2.029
